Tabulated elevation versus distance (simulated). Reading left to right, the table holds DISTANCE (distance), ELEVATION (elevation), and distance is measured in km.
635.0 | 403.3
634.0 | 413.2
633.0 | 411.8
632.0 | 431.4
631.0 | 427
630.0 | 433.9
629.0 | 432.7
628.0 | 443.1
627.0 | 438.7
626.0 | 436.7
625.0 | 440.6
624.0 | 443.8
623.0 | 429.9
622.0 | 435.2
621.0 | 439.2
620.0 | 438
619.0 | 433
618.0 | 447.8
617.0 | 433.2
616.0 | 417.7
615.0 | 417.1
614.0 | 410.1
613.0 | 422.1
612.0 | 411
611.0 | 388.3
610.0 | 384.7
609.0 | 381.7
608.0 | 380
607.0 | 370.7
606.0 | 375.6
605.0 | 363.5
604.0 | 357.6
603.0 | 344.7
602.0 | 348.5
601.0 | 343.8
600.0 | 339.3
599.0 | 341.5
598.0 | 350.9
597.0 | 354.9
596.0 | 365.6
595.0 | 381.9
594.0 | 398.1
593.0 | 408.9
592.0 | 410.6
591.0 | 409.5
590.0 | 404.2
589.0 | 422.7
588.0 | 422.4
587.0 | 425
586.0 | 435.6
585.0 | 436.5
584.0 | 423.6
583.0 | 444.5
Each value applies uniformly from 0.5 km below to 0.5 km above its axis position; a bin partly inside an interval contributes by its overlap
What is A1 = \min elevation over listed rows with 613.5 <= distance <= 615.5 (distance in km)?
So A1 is 410.1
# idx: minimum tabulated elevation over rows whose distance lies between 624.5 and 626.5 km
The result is 436.7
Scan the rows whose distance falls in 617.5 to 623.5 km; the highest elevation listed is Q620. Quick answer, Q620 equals 447.8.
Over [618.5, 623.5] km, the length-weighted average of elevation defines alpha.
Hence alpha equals 435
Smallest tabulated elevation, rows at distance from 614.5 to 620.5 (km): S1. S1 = 417.1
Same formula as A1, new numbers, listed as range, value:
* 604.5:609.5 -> 363.5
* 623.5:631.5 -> 427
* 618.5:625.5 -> 429.9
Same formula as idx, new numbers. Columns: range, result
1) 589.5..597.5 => 354.9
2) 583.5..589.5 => 422.4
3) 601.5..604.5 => 344.7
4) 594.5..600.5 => 339.3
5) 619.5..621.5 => 438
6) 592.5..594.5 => 398.1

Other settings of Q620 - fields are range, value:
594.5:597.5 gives 381.9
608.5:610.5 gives 384.7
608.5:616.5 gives 422.1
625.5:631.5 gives 443.1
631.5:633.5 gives 431.4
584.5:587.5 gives 436.5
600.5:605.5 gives 363.5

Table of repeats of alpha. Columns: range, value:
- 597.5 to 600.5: 344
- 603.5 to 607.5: 367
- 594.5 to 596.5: 374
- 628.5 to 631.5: 431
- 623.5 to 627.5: 440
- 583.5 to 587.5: 430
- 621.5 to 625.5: 437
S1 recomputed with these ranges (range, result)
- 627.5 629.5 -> 432.7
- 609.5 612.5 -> 384.7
